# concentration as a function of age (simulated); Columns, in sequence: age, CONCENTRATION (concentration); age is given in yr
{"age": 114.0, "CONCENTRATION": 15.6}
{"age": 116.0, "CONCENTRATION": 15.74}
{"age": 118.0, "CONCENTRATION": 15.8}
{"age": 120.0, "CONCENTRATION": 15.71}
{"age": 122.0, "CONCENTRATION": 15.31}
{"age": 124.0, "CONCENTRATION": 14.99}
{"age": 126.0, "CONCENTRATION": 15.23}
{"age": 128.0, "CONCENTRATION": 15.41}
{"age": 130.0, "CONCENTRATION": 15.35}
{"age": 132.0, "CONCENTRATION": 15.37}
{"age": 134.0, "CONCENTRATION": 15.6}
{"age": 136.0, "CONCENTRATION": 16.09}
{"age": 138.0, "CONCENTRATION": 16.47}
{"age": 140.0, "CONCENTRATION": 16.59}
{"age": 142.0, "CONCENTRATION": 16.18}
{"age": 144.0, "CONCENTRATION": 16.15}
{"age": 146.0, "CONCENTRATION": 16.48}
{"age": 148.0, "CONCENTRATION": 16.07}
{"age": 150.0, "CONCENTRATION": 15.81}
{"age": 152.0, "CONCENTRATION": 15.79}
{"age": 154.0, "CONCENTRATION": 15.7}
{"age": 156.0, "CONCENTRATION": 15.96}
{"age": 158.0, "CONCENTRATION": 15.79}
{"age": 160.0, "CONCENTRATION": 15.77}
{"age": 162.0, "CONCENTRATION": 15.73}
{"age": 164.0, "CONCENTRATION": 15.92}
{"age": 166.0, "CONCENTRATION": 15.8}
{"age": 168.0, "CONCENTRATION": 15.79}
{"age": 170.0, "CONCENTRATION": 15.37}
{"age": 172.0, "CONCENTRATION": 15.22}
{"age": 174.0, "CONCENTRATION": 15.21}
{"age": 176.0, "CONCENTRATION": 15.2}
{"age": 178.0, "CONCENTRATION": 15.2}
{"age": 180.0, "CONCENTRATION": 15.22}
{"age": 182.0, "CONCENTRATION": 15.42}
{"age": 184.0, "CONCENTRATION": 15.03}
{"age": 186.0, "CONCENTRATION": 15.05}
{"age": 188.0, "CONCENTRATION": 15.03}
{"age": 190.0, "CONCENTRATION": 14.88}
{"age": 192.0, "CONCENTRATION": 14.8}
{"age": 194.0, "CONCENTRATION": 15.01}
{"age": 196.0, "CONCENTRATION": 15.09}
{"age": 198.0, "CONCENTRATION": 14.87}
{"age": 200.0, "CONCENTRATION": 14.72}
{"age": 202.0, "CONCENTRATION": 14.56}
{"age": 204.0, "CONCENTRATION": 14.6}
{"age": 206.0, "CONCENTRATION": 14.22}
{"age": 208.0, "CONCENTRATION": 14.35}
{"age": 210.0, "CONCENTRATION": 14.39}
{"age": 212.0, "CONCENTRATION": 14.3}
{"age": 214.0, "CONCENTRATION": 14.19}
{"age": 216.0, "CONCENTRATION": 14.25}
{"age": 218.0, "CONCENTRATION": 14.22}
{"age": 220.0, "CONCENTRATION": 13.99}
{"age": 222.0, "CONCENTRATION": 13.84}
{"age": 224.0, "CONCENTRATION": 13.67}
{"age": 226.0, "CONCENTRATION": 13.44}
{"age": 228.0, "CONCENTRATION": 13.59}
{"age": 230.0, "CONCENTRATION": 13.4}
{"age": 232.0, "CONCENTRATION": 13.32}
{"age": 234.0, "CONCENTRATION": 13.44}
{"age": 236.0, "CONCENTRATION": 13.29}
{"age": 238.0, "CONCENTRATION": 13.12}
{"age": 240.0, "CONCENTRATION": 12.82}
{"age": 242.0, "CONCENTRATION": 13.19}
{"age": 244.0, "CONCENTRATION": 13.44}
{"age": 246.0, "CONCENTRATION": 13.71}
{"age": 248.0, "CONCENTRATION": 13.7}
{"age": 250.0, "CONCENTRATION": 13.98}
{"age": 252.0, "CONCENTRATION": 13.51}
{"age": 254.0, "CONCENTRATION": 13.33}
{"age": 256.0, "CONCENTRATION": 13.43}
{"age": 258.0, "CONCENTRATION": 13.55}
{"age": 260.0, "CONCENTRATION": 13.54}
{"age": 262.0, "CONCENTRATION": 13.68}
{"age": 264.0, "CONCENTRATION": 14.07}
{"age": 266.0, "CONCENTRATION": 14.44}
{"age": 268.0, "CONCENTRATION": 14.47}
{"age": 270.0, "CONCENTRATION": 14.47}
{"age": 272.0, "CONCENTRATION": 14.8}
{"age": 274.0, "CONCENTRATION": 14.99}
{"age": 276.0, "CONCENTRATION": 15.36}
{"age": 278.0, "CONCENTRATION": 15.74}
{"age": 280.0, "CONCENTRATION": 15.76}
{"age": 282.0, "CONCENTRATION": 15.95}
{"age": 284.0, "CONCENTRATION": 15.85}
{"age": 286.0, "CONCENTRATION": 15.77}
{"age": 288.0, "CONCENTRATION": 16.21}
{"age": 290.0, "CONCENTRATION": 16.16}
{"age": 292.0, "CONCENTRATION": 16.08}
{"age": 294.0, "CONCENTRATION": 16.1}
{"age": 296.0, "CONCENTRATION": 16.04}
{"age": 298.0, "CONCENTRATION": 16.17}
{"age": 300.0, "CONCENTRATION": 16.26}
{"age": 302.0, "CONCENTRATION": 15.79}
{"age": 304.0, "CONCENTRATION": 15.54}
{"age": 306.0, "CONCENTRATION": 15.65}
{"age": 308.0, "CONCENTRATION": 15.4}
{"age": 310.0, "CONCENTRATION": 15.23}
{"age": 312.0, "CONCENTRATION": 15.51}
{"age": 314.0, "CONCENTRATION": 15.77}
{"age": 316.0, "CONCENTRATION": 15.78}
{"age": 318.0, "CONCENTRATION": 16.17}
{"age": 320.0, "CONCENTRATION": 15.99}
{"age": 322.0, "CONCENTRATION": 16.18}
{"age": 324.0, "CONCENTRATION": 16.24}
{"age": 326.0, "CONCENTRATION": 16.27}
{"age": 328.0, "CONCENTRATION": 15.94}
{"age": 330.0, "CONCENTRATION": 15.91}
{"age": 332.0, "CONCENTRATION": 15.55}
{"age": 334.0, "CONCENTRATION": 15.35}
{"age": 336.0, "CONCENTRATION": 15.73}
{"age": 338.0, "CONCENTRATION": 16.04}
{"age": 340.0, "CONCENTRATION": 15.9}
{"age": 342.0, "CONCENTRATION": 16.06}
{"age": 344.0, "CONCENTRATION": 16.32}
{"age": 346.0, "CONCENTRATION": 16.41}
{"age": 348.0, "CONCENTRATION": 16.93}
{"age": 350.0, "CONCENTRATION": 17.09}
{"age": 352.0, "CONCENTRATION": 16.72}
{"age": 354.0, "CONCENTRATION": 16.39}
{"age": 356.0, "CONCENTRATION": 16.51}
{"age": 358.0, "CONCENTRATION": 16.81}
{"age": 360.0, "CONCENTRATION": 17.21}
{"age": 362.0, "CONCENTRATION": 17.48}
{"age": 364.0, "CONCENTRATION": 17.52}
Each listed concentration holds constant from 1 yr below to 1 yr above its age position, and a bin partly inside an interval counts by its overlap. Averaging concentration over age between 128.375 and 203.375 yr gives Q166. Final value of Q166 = 15.5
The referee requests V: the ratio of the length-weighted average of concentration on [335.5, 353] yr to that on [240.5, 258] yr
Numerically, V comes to 1.21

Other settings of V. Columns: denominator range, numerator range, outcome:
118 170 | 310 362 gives 1.03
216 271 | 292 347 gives 1.16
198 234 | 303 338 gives 1.12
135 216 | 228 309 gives 0.95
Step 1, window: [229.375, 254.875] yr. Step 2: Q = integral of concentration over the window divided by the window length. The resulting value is 13.4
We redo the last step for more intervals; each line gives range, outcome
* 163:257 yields 14.3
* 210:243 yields 13.7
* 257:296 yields 15.1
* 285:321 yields 15.9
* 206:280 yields 13.9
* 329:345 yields 15.9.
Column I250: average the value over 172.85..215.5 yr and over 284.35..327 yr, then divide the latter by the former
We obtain 1.07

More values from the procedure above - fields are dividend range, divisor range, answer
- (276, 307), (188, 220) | 1.09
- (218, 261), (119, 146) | 0.86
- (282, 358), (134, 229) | 1.06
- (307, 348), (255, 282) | 1.09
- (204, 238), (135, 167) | 0.87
